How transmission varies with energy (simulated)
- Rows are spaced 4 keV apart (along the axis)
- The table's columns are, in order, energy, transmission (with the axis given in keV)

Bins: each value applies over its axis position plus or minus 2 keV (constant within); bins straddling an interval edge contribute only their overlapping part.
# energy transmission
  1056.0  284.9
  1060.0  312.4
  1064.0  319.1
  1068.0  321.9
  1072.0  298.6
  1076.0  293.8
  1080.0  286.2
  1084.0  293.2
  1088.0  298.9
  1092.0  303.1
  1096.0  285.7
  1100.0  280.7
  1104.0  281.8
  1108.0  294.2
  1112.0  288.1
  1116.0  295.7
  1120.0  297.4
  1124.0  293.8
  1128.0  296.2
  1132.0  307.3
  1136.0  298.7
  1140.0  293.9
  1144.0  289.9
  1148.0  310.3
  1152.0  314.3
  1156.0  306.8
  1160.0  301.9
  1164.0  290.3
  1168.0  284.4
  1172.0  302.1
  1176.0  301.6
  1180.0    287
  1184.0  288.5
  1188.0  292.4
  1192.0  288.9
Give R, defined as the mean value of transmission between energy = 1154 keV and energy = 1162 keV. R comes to 304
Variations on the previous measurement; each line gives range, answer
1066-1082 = 300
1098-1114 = 286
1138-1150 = 298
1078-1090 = 293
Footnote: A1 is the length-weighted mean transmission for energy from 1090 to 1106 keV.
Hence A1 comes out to 288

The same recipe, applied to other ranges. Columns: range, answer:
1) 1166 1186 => 293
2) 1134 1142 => 296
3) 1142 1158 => 305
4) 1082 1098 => 295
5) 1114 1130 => 296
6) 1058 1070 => 318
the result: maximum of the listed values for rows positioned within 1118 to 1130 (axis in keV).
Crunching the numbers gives 297.4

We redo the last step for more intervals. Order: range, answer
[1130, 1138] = 307.3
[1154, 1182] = 306.8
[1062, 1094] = 321.9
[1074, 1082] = 293.8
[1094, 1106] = 285.7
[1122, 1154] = 314.3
